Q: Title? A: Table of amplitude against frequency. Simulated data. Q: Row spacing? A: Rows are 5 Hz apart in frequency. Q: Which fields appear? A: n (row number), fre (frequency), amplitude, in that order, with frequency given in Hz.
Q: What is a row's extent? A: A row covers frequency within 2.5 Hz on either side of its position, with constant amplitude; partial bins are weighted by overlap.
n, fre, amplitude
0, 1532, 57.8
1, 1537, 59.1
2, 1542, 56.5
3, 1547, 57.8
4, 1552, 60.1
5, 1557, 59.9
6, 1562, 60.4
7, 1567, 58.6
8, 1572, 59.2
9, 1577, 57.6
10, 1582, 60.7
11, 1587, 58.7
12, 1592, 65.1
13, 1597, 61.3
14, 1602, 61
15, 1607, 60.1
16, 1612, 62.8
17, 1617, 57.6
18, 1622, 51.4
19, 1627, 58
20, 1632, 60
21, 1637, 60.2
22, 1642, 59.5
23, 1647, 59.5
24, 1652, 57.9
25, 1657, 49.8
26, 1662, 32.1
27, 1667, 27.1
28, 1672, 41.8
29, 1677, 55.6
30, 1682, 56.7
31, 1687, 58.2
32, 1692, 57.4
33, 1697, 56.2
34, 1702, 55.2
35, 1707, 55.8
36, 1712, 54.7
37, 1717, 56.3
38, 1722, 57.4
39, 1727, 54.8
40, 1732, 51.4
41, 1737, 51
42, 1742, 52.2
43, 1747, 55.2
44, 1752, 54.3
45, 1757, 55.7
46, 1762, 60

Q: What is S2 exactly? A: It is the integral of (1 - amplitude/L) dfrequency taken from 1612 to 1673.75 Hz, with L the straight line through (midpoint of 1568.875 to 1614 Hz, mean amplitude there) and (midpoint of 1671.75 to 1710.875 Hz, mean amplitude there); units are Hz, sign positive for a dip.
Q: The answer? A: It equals 6.6 Hz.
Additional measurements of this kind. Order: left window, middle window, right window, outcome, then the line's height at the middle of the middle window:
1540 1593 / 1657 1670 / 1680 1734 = 5.3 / 56.9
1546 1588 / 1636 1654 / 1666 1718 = -1.3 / 55.3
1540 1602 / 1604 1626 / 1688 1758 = 0.1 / 58.3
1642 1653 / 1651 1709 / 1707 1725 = 7.5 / 57.6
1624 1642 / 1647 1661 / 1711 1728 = 1.4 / 58.4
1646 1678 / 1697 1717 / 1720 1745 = -2.0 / 50.4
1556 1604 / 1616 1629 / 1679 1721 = 0.8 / 58.9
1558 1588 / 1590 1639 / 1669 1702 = -2.0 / 57.3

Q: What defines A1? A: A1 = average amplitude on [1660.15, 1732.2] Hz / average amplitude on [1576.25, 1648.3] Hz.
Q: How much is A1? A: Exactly 0.86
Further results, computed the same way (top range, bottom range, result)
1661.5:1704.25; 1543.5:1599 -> 0.83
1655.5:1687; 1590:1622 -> 0.74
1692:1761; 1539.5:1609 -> 0.92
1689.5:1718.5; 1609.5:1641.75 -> 0.96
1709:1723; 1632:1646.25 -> 0.94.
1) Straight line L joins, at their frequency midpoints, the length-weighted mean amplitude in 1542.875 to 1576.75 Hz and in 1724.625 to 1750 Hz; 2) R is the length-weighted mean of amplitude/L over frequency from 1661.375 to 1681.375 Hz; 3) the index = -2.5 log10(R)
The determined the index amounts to 0.310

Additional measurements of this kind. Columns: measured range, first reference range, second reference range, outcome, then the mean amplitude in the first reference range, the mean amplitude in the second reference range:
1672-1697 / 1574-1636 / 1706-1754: 0.02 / 59.5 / 54.3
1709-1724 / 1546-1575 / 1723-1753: -0.04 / 59.4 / 53.3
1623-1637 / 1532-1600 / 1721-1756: -0.02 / 59.6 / 53.7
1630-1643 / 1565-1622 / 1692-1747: -0.03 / 59.9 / 54.7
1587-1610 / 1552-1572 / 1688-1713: -0.05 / 59.6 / 56.1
